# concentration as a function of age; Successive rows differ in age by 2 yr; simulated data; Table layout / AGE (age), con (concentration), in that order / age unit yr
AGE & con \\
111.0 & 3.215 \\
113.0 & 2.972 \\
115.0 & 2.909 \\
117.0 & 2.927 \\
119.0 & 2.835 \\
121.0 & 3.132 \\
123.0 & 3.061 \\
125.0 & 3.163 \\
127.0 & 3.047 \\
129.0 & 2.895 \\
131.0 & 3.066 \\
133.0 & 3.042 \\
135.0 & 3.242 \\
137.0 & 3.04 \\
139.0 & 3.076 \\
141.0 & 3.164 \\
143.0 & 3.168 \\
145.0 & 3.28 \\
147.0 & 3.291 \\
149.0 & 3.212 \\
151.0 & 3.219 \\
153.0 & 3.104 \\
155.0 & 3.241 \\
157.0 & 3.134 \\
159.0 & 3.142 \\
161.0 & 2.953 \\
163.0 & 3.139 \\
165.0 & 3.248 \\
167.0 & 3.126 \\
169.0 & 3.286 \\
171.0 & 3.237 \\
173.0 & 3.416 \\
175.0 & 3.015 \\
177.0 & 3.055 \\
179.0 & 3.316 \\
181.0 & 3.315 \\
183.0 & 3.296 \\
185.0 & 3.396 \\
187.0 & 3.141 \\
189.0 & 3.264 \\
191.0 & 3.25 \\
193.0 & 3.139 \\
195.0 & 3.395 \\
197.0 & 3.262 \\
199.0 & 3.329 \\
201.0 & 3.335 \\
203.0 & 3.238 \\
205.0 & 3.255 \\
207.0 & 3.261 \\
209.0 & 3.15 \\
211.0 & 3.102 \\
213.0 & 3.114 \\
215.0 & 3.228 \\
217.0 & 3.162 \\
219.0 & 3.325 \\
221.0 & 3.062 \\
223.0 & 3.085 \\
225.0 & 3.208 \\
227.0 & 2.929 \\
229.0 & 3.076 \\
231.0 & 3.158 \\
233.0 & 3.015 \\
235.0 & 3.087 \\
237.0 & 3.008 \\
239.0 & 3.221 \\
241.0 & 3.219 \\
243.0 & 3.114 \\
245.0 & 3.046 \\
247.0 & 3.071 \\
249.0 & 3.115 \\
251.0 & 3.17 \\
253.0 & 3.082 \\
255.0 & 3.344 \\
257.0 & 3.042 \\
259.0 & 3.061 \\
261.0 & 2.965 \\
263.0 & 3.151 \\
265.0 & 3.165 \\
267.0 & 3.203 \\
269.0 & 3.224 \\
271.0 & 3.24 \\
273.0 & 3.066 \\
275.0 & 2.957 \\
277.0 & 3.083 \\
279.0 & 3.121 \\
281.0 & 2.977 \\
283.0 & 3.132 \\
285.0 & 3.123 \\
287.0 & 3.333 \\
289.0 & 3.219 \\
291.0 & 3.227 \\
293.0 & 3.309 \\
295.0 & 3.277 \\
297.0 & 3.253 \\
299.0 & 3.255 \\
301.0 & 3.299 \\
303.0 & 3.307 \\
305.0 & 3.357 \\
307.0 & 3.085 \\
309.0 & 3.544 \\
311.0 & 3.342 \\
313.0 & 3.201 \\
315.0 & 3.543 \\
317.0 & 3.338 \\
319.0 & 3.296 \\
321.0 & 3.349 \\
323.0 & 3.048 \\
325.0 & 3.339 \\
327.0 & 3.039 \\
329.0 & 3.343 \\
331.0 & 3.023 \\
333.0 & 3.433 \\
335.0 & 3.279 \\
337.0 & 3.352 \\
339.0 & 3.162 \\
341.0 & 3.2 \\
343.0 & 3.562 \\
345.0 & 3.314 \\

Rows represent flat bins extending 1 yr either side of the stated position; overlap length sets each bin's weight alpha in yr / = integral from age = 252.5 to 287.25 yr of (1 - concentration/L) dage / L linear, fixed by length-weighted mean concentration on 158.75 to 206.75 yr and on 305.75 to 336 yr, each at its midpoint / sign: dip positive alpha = 1.50 yr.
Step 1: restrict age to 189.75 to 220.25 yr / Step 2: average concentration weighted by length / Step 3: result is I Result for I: 3.24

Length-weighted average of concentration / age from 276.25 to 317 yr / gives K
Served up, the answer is 3.25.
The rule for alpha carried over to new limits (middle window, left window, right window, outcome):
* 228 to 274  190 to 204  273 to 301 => 1.3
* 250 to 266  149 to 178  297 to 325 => 0.7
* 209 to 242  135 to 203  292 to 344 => 1.2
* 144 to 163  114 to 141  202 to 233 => -0.6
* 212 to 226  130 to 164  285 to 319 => 0.2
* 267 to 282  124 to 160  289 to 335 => 0.7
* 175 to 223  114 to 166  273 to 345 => -1.1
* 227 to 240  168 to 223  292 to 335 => 0.7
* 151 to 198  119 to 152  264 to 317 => -0.9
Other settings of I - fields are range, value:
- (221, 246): 3.1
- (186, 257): 3.17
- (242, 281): 3.11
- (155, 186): 3.21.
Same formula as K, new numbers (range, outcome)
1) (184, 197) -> 3.26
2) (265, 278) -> 3.13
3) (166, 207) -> 3.25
